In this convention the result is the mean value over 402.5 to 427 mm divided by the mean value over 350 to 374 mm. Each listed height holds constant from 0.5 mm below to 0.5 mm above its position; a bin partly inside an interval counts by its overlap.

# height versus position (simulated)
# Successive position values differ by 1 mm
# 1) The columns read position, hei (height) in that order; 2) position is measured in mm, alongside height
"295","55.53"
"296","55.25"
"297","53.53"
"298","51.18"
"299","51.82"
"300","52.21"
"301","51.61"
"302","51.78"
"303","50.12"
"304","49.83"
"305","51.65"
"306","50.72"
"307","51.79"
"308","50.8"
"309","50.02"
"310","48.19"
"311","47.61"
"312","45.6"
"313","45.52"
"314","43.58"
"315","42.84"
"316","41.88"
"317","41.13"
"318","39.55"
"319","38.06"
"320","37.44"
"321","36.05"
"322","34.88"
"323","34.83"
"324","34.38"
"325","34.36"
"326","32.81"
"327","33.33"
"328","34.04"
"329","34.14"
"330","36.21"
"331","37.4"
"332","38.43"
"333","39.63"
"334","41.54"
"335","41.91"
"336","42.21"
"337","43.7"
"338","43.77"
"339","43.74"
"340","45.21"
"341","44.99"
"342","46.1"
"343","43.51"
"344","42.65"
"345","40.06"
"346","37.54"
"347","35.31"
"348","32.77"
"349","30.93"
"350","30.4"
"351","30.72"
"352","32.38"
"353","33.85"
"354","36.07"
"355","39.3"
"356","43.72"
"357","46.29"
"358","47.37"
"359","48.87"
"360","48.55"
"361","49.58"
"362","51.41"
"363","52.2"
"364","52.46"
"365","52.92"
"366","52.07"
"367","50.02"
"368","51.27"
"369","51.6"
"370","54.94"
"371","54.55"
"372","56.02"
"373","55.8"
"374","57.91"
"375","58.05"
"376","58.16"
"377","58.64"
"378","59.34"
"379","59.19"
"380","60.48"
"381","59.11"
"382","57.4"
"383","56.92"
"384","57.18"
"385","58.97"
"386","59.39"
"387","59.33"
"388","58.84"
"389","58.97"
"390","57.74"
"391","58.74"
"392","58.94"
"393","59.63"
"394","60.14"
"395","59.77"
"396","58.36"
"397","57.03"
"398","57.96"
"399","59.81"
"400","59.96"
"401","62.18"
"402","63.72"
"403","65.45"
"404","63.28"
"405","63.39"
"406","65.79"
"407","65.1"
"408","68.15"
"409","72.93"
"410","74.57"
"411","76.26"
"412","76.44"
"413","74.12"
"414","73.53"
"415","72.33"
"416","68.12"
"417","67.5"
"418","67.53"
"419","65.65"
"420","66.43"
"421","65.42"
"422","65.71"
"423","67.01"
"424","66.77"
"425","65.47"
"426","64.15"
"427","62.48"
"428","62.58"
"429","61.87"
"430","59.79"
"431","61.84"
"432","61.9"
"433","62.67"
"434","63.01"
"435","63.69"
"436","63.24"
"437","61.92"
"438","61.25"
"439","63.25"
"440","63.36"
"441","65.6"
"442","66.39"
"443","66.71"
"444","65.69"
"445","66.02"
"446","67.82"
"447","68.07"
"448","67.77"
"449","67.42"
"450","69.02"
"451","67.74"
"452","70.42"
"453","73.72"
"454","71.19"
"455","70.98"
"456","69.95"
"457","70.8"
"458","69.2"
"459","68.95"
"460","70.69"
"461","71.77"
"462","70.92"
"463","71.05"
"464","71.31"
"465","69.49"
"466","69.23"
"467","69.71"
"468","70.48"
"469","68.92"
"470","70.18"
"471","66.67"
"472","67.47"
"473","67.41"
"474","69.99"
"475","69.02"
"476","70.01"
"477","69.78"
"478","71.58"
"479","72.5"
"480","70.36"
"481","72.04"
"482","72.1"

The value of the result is 1.4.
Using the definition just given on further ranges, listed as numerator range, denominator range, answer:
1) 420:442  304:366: 1.52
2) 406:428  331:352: 1.74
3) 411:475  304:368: 1.61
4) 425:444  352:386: 1.21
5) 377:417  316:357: 1.65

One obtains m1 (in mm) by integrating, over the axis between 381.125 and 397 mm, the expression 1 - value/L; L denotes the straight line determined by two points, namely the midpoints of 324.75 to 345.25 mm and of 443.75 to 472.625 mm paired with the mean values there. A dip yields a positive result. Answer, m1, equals -1.7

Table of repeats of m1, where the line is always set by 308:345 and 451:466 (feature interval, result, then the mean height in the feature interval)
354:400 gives -2.5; 55.1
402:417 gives -2.6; 69.7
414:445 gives -0.4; 64.8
